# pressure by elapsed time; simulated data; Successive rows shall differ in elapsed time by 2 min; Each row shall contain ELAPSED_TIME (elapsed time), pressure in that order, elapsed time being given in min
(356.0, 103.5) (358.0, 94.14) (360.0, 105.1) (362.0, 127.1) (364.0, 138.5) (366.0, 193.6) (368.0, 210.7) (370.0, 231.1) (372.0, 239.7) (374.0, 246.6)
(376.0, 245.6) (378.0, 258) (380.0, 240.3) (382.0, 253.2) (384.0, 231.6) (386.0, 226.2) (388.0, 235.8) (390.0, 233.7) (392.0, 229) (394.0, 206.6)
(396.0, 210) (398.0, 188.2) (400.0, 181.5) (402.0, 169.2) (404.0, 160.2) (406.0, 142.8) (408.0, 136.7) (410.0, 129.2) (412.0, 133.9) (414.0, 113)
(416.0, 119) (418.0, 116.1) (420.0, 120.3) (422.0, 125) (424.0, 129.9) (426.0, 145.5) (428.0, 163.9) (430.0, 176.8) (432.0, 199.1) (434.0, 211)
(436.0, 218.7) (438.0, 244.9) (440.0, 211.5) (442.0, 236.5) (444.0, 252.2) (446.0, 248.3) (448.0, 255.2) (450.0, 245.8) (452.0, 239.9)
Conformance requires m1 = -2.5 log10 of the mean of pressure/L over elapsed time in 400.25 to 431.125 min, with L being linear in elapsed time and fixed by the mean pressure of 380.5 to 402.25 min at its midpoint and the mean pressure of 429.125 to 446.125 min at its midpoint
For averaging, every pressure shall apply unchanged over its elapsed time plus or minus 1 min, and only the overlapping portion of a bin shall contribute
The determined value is 0.49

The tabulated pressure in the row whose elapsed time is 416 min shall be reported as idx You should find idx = 119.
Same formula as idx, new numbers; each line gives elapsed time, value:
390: 233.7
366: 193.6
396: 210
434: 211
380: 240.3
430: 176.8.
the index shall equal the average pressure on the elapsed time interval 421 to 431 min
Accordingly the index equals 148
